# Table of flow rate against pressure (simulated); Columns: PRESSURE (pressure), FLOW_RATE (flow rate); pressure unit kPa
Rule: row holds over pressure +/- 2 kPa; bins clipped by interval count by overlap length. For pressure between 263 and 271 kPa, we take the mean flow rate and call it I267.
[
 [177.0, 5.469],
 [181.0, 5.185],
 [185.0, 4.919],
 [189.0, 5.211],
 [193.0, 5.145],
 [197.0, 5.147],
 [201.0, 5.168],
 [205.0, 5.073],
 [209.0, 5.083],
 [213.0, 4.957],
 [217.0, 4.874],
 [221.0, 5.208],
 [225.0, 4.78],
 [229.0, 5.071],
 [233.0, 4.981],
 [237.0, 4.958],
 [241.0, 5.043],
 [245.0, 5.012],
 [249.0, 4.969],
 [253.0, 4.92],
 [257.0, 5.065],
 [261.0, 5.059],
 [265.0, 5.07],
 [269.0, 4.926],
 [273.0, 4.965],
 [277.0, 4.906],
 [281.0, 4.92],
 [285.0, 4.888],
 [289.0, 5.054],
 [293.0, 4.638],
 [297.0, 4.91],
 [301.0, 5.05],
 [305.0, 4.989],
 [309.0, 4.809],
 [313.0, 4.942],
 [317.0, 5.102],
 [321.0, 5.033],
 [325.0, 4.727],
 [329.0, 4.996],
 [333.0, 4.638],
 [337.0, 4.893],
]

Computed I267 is 5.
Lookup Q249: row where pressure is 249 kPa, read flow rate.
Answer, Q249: 4.969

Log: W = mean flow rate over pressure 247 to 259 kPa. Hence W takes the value 4.98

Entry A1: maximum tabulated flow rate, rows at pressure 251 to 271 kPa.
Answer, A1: 5.07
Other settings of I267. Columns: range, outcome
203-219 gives 5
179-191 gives 5.1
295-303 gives 4.98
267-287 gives 4.92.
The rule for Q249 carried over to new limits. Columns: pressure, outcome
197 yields 5.147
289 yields 5.054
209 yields 5.083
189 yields 5.211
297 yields 4.91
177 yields 5.469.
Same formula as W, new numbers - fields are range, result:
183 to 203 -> 5.12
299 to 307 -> 5.02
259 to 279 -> 4.99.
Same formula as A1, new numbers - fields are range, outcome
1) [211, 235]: 5.208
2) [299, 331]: 5.102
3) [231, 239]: 4.981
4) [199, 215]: 5.168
